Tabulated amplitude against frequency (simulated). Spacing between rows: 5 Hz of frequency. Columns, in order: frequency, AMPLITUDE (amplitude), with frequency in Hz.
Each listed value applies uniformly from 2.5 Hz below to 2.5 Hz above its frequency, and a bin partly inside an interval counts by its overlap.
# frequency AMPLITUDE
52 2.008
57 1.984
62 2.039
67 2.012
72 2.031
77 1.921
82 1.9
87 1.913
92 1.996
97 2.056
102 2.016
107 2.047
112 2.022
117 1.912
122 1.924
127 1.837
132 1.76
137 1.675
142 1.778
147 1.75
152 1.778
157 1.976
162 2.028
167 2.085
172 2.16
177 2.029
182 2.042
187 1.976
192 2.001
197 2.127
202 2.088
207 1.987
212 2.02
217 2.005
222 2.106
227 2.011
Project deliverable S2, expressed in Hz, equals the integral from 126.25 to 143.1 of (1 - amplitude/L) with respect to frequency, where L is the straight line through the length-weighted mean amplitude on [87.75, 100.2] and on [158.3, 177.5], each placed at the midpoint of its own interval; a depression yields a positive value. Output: 2.4 Hz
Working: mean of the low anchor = 2.01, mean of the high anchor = 2.07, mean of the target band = 1.75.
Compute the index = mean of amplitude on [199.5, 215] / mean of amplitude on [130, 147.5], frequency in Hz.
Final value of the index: 1.17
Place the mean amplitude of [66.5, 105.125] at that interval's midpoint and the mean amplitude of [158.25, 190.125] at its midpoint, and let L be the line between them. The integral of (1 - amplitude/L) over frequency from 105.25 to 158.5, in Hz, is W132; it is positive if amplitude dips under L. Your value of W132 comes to 4.2 Hz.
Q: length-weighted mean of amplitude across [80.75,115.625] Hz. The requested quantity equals 1.99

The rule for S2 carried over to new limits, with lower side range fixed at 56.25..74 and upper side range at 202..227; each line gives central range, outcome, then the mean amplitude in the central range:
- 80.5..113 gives 0.45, 1.99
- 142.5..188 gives 1.28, 1.97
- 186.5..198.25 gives -0.02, 2.03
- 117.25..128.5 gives 0.75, 1.89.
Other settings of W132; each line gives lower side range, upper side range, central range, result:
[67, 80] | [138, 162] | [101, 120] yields -0.86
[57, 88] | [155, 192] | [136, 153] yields 2.29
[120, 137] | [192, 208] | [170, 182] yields -0.61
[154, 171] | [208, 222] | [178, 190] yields 0.12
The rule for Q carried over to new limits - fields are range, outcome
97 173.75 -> 1.92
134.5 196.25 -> 1.95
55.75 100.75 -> 1.98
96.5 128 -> 1.97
